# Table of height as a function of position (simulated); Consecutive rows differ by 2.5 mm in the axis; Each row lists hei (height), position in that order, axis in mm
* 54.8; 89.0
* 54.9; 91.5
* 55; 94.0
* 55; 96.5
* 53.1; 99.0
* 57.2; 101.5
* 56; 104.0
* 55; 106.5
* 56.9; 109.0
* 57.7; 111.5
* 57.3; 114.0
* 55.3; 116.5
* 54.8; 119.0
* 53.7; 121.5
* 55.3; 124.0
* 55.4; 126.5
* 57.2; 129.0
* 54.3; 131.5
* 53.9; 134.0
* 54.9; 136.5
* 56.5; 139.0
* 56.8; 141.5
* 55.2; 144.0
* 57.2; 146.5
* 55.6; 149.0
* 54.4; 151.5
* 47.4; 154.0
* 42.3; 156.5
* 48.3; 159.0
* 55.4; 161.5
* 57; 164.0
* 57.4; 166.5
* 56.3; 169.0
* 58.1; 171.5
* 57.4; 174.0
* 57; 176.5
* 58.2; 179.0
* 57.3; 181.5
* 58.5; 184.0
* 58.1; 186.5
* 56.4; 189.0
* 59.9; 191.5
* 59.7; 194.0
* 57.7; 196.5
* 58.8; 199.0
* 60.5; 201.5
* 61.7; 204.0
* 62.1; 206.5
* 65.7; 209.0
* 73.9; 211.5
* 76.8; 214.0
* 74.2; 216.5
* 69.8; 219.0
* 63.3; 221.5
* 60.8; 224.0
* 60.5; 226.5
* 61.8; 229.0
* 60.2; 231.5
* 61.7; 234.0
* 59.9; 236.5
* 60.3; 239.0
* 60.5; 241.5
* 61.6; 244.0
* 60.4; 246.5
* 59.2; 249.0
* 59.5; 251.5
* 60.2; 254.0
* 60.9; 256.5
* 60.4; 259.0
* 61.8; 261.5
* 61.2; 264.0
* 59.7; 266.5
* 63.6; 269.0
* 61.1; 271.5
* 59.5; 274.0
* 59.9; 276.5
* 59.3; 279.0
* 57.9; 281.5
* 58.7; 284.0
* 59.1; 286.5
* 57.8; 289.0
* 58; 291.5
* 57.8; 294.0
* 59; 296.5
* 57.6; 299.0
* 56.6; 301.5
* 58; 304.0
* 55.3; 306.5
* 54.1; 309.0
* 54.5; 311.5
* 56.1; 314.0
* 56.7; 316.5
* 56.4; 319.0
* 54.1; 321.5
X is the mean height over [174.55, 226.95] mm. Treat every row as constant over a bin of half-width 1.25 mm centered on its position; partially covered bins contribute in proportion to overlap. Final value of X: 62.4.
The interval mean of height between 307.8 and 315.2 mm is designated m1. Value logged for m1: 54.9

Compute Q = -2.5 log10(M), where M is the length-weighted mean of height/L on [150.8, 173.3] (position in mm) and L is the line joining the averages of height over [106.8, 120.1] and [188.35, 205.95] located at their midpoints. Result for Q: 0.10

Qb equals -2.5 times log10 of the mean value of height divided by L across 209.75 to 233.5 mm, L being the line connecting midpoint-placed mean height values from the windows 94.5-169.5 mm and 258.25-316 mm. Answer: -0.171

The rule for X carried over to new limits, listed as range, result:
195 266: 62.7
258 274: 61.2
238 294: 60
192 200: 58.8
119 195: 55.5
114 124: 55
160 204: 57.9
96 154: 55.4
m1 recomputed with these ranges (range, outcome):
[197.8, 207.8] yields 60.8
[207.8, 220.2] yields 72.1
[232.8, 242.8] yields 60.6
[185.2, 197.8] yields 58.4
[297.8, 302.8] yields 57.1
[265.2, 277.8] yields 60.8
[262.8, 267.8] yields 60.5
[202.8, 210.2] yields 63.2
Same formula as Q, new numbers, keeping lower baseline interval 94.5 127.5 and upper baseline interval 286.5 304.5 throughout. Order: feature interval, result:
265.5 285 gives -0.04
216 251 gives -0.09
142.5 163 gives 0.08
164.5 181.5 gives -0.02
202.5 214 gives -0.18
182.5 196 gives -0.04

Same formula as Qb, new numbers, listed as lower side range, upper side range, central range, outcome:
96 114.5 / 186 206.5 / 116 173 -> 0.06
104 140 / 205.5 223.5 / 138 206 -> 0.12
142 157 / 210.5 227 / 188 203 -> 0.08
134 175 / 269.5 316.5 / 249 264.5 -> -0.07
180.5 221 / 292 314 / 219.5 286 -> -0.01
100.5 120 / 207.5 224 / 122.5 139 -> 0.07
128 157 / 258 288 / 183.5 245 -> -0.09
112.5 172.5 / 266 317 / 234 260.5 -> -0.06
